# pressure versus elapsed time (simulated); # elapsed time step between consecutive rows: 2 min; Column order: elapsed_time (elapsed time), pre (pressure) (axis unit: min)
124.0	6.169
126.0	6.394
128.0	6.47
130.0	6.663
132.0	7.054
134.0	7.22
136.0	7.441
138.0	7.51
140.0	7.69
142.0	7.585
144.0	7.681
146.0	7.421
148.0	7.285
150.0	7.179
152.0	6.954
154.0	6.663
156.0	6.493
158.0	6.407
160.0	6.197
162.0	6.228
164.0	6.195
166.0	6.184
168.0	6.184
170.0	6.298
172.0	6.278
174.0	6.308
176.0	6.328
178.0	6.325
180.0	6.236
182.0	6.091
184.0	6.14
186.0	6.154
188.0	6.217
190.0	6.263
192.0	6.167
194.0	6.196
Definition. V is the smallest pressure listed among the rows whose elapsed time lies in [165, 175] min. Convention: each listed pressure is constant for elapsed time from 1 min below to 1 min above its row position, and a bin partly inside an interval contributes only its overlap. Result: 6.184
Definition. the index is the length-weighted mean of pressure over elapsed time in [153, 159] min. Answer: 6.52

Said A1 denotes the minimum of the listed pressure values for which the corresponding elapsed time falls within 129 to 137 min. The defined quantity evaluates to 6.663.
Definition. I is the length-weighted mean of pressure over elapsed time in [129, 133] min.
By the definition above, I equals 6.86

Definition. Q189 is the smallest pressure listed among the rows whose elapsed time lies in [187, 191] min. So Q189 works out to 6.217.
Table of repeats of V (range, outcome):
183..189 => 6.14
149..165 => 6.195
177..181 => 6.236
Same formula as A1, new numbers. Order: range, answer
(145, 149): 7.285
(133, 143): 7.22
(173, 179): 6.308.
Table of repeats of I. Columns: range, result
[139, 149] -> 7.53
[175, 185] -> 6.22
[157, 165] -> 6.26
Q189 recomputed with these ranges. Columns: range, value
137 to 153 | 6.954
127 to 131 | 6.47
